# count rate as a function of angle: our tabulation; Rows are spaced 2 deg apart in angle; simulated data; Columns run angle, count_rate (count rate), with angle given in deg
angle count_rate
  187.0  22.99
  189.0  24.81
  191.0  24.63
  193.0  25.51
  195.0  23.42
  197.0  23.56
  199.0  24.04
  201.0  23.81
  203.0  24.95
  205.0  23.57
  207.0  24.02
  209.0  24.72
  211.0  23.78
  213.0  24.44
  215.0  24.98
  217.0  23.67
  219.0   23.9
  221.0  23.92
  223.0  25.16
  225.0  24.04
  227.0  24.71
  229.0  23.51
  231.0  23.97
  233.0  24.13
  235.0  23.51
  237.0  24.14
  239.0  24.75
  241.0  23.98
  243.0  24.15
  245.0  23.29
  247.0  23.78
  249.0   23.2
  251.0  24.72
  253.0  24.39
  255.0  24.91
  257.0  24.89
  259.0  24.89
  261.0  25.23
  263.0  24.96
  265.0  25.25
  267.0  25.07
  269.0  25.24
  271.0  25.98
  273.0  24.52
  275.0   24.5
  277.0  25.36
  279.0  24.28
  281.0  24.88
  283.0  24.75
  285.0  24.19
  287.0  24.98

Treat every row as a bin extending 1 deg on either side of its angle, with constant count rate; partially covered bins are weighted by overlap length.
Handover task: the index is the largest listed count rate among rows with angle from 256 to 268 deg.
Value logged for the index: 25.25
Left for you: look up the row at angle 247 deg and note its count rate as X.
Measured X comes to 23.78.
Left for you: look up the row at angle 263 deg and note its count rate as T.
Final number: 24.96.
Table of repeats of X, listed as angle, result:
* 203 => 24.95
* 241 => 23.98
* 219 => 23.9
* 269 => 25.24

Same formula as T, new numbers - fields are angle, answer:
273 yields 24.52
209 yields 24.72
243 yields 24.15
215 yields 24.98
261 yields 25.23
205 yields 23.57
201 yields 23.81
